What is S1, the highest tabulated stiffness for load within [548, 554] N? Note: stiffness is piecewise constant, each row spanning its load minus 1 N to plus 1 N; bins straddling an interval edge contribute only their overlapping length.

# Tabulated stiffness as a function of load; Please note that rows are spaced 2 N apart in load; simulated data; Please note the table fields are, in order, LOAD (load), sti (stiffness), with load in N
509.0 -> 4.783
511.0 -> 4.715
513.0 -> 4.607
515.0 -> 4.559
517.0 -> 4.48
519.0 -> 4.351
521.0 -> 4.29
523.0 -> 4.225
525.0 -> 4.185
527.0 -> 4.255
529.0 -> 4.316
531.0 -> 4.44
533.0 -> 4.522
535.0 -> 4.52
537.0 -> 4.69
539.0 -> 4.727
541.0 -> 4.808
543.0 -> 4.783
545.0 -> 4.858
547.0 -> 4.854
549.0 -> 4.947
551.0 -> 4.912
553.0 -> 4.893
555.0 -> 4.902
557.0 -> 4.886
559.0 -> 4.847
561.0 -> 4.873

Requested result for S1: 4.947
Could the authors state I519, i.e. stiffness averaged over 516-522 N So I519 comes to 4.37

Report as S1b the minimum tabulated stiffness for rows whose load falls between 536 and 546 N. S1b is 4.69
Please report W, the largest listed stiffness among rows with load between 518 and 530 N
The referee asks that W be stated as 4.351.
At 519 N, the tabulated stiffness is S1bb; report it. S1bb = 4.351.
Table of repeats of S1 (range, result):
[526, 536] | 4.522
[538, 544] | 4.808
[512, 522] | 4.607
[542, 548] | 4.858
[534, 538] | 4.69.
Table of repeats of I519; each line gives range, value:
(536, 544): 4.75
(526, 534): 4.38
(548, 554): 4.92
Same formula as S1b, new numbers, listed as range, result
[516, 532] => 4.185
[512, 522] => 4.29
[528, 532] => 4.316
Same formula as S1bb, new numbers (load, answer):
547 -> 4.854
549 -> 4.947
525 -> 4.185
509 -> 4.783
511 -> 4.715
